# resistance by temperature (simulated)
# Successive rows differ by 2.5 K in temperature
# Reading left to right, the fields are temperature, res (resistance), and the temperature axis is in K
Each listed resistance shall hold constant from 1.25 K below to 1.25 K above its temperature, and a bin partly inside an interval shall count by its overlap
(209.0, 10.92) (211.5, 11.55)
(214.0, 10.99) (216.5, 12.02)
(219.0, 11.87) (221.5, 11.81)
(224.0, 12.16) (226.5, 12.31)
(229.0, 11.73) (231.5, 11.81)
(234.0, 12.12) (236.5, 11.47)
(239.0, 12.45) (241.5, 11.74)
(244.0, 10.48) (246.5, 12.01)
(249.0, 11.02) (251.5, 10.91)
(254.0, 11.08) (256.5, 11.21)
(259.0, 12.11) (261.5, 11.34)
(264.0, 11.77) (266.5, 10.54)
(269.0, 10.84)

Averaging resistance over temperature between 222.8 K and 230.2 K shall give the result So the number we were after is 12.1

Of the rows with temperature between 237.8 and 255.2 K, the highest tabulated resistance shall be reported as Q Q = 12.45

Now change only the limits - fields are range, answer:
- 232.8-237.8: 12.12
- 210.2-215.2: 11.55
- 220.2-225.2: 12.16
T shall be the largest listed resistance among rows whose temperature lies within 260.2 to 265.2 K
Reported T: 11.77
